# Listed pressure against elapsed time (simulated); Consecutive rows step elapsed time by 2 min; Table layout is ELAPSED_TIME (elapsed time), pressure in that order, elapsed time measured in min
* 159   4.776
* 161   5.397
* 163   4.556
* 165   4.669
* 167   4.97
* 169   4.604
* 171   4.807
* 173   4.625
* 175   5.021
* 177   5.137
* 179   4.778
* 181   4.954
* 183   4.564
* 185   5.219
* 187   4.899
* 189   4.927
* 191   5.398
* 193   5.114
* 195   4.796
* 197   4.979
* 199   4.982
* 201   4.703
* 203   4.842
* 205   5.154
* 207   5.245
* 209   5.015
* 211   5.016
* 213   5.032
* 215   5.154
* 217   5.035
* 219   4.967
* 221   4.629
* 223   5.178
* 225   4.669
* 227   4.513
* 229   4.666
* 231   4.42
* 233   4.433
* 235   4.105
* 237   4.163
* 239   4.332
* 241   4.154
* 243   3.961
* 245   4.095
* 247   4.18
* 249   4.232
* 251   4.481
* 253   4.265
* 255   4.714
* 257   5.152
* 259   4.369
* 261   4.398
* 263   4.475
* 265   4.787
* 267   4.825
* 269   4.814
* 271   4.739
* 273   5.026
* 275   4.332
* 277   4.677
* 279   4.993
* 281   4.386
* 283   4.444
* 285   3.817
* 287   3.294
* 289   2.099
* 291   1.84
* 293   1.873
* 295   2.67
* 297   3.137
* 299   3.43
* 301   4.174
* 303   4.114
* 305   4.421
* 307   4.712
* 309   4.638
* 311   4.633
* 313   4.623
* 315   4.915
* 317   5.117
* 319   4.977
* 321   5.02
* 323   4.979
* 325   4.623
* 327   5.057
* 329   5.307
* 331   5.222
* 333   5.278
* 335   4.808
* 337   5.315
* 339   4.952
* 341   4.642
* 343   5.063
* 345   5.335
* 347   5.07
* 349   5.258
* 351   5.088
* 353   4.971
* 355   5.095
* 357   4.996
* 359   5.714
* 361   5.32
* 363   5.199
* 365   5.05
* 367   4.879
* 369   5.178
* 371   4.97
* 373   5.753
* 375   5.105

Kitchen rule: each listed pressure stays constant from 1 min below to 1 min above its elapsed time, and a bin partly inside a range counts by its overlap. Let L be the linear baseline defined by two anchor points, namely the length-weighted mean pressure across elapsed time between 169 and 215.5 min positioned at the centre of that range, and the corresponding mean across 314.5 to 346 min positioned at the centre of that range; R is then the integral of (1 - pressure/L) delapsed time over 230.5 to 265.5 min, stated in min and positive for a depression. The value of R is 4.4 min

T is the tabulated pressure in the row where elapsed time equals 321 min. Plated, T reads 5.02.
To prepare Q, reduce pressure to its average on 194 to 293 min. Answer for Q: 4.48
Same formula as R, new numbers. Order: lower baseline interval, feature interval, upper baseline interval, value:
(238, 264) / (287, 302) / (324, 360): 6.17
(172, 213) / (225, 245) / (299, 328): 2.27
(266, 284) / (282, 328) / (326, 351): 8.23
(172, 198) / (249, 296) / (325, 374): 8.74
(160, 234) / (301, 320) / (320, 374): 1.52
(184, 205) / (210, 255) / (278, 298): -2.58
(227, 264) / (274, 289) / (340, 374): 1.58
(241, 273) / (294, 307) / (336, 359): 2.86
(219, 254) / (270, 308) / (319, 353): 7.54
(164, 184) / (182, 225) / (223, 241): -3.38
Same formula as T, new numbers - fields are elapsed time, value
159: 4.776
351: 5.088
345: 5.335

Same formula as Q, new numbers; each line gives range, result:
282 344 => 4.3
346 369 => 5.15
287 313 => 3.52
